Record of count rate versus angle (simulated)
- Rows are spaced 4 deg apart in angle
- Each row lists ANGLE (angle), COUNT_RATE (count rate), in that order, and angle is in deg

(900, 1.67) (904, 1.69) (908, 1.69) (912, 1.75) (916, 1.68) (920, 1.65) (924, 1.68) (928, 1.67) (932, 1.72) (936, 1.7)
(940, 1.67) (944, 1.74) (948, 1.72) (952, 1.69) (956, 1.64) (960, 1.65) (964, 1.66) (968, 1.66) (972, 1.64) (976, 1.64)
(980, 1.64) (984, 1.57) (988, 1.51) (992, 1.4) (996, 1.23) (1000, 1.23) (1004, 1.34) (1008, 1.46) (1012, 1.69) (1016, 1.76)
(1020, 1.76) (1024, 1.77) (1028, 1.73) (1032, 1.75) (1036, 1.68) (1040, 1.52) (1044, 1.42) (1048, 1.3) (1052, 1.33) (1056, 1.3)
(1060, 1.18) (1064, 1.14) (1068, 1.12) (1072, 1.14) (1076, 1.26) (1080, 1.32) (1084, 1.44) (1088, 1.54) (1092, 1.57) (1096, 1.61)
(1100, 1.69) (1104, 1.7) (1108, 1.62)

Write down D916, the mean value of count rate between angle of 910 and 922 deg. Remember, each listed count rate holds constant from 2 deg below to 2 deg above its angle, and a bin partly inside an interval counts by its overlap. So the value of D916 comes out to 1.69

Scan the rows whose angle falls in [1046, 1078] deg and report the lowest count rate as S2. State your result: 1.12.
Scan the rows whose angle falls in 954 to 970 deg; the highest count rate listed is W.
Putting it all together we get 1.66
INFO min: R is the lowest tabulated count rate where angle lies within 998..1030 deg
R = 1.23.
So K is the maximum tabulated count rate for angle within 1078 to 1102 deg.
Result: 1.69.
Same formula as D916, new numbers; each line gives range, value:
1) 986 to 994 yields 1.46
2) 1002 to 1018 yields 1.56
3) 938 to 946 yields 1.71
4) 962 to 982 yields 1.65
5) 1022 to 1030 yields 1.75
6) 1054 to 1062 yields 1.24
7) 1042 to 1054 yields 1.35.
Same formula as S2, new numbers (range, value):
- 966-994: 1.4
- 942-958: 1.64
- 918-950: 1.65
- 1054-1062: 1.18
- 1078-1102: 1.32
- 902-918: 1.68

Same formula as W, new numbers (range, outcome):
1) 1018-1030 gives 1.77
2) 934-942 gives 1.7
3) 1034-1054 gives 1.68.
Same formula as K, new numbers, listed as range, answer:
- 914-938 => 1.72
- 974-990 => 1.64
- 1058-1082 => 1.32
